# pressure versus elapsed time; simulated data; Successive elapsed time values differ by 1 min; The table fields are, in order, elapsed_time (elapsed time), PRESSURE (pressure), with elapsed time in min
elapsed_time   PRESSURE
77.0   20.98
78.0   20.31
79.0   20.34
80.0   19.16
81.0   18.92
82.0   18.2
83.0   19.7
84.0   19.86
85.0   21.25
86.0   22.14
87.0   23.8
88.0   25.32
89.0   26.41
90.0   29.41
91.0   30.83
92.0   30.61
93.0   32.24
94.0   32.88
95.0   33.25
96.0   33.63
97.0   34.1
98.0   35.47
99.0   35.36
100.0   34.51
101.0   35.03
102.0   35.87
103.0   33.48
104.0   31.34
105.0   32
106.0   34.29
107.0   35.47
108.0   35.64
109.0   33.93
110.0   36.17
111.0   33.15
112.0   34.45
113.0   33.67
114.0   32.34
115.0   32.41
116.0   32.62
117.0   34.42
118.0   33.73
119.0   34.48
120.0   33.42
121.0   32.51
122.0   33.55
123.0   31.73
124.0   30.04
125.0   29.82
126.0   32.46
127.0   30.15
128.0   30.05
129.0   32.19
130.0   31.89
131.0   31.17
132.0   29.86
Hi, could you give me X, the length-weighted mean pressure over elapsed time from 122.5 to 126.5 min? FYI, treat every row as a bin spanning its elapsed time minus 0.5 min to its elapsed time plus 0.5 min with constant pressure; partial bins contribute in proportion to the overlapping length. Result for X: 31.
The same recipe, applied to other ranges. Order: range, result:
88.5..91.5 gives 28.9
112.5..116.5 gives 32.8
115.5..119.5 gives 33.8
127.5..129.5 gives 31.1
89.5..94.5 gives 31.2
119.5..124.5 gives 32.2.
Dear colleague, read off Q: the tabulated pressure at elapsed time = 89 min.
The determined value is 26.41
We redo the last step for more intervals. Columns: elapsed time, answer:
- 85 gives 21.25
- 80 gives 19.16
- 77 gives 20.98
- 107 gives 35.47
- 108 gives 35.64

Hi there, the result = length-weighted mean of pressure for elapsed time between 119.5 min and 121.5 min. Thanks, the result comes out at 33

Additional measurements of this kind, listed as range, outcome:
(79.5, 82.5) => 18.8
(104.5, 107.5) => 33.9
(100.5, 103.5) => 34.8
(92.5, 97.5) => 33.2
